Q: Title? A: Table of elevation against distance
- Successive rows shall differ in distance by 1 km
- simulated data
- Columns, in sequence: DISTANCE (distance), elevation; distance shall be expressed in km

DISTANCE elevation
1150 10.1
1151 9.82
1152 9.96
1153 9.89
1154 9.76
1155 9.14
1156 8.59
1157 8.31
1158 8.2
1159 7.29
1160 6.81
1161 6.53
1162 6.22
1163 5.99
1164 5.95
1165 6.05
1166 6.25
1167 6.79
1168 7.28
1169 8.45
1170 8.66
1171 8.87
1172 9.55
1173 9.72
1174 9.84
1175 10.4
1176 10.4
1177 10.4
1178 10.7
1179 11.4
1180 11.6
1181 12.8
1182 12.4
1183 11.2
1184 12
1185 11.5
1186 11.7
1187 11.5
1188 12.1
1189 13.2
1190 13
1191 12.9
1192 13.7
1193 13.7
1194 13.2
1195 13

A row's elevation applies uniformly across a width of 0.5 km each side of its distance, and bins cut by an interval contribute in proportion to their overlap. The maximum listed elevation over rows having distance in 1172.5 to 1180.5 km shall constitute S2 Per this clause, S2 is 11.6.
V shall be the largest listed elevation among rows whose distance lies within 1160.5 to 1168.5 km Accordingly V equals 7.28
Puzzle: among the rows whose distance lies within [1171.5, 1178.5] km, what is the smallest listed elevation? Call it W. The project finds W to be 9.55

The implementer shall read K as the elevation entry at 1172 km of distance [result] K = 9.55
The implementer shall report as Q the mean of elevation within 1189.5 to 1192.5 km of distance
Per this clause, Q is 13.2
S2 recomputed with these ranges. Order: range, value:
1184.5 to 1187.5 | 11.7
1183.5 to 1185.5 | 12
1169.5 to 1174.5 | 9.84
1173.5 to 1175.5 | 10.4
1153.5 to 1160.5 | 9.76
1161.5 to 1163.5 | 6.22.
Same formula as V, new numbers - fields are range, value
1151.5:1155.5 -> 9.96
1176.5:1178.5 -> 10.7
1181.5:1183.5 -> 12.4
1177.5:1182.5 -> 12.8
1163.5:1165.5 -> 6.05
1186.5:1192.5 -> 13.7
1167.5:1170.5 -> 8.66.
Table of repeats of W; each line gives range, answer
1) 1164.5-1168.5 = 6.05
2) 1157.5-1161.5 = 6.53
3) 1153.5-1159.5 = 7.29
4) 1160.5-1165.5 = 5.95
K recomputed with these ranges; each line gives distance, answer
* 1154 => 9.76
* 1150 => 10.1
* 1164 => 5.95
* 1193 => 13.7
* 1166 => 6.25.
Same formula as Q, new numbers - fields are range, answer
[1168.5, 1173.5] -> 9.05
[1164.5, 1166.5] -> 6.15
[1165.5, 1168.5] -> 6.77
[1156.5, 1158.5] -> 8.25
